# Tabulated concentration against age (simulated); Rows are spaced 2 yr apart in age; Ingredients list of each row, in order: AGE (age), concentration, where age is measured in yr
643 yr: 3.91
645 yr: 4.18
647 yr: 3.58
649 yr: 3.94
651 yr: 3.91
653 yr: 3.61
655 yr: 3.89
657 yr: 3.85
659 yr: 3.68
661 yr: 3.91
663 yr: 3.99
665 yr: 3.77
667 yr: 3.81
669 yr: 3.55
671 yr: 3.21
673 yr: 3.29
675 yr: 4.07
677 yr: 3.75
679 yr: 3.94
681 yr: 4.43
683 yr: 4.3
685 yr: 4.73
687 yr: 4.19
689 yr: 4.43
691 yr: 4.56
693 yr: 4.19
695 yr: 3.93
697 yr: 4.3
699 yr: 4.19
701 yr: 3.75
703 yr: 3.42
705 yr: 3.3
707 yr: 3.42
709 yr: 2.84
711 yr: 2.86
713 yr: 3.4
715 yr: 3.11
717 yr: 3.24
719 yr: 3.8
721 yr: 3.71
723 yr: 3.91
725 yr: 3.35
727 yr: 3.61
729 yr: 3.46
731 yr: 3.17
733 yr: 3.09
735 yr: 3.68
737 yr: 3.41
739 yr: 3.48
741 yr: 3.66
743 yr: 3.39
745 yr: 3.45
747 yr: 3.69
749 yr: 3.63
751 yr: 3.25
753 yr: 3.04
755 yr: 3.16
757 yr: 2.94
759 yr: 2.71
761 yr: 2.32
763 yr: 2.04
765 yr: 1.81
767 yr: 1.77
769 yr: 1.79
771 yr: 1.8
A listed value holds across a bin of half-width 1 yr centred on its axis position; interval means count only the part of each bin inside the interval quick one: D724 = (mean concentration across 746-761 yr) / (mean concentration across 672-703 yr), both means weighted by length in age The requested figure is 0.76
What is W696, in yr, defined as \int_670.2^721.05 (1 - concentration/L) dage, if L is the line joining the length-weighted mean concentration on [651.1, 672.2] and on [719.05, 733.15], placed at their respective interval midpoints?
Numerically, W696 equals -2.34 yr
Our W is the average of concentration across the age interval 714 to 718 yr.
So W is 3.17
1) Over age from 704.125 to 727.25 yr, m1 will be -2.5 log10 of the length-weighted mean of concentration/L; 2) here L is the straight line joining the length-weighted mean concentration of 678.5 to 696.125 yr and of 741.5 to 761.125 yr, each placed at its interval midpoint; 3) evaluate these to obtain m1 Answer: 0.13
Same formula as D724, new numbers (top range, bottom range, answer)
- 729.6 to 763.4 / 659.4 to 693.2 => 0.80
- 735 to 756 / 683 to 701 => 0.80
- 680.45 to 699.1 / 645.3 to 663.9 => 1.13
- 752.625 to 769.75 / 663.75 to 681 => 0.64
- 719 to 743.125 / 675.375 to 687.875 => 0.83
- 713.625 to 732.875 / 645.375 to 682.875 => 0.91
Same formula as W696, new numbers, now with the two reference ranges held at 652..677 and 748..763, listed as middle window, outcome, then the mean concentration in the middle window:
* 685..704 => -3.69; 4.14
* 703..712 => 0.58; 3.14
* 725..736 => -0.84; 3.4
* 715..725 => -1.03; 3.58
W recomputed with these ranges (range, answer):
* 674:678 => 3.91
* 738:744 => 3.51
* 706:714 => 3.13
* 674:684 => 4.1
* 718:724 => 3.81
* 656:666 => 3.84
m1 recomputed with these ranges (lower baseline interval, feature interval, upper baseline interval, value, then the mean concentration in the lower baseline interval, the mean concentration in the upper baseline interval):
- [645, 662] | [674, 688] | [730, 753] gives -0.14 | 3.82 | 3.43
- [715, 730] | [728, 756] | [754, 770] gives -0.16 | 3.55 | 2.32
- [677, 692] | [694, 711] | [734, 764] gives 0.12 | 4.33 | 3.19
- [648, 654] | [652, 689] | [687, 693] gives 0.06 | 3.82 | 4.39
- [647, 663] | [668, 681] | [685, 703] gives 0.09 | 3.82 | 4.18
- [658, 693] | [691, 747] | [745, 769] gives -0.07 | 3.98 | 2.75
